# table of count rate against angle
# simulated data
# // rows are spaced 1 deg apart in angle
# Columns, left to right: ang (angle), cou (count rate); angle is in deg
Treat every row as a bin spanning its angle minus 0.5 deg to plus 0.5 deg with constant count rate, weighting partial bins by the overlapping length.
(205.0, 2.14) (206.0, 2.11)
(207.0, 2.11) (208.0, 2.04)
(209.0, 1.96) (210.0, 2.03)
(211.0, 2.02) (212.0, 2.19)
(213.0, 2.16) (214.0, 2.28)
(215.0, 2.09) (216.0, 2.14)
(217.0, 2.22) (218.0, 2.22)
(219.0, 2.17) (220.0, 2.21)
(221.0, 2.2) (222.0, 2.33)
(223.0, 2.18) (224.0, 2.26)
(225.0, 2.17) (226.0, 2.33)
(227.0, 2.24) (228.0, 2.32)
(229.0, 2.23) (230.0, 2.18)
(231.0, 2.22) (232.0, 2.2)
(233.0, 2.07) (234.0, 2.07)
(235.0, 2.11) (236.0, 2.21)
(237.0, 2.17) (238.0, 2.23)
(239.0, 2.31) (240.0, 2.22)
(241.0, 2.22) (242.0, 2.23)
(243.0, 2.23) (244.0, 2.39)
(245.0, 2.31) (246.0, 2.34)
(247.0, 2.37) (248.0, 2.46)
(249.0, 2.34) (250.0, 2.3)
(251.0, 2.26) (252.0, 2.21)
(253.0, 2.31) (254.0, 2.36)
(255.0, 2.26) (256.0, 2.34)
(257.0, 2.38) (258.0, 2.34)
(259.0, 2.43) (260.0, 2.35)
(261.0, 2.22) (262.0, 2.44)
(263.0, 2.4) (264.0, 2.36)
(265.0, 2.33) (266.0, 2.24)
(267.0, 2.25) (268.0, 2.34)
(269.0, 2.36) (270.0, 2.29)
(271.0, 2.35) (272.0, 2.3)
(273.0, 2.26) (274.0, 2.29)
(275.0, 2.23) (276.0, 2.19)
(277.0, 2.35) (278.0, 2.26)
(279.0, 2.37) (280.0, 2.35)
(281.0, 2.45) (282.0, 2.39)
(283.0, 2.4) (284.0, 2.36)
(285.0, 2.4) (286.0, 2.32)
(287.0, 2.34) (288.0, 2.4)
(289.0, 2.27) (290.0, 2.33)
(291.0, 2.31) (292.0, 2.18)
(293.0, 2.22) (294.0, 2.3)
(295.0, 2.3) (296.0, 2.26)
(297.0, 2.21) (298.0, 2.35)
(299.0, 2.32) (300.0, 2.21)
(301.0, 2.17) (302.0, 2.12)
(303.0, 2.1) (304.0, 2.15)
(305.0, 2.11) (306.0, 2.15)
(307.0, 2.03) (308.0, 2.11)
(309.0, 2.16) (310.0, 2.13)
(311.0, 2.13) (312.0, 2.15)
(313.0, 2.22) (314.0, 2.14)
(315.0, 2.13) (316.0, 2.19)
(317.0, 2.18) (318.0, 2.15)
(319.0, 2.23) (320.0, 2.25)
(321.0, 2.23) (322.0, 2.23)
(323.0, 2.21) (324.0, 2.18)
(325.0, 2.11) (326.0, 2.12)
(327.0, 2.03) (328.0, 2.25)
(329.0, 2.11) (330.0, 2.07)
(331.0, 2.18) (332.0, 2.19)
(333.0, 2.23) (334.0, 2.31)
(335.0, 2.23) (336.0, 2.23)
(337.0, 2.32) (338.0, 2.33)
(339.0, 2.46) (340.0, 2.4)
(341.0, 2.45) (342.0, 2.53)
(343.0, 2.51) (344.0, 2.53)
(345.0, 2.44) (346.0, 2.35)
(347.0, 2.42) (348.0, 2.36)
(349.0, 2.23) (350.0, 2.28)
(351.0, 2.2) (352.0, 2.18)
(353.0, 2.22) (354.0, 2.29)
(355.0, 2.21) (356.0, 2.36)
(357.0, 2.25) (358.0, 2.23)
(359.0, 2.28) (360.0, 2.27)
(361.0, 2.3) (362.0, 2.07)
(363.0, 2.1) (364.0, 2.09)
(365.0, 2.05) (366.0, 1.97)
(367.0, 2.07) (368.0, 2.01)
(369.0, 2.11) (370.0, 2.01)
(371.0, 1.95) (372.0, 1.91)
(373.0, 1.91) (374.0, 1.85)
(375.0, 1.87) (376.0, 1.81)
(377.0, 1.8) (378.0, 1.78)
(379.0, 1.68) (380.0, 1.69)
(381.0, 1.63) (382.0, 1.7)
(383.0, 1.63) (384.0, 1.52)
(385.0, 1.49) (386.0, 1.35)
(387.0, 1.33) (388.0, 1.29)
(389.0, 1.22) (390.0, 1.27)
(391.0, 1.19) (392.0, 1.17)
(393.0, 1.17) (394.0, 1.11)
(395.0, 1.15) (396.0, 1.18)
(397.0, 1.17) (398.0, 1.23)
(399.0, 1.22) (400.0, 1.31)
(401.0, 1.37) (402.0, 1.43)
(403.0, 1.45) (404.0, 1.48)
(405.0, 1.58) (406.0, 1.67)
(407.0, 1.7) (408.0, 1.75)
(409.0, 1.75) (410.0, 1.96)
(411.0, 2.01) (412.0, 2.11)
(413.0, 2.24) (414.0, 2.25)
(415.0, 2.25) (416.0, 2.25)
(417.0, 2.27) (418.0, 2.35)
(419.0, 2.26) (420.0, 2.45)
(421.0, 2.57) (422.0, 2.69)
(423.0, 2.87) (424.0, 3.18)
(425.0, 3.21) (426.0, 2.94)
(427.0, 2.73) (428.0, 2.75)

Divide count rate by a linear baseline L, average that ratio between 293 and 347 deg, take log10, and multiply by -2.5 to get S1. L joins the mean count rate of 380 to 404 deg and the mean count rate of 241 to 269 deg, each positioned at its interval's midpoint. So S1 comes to -0.21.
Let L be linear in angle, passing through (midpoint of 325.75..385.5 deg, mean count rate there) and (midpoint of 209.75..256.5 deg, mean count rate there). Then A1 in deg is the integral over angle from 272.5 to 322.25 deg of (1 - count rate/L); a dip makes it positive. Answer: -1.6 deg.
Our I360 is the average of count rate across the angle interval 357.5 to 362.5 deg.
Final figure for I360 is 2.23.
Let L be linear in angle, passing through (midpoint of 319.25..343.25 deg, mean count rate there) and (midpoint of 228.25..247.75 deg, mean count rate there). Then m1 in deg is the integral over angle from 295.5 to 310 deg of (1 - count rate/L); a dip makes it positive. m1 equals 0.5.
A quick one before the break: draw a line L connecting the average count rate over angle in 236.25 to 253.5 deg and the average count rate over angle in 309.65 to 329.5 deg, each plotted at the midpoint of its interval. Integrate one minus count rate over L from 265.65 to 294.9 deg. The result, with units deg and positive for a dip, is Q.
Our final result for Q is -1.1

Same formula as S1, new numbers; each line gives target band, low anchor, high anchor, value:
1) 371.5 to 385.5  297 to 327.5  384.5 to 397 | -0.242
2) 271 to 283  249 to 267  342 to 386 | -0.020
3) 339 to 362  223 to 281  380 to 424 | -0.214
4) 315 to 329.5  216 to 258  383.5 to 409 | -0.221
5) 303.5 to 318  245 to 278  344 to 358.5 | 0.080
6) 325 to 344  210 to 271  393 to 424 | -0.126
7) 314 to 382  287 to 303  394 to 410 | -0.168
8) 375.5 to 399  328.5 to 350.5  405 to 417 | 0.434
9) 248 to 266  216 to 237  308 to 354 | -0.055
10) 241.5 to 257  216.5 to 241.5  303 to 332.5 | -0.057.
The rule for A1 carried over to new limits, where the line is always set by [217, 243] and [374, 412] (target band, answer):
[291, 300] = -1.6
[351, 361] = -3.6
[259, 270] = -1.4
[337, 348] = -4.5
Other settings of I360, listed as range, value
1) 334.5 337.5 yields 2.26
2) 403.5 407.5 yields 1.61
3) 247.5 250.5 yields 2.37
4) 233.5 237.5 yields 2.14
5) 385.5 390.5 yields 1.29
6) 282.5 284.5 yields 2.38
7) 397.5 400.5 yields 1.25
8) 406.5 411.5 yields 1.83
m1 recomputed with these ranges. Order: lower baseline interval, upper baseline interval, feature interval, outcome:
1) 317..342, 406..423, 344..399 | 9.2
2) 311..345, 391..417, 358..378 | -1.2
